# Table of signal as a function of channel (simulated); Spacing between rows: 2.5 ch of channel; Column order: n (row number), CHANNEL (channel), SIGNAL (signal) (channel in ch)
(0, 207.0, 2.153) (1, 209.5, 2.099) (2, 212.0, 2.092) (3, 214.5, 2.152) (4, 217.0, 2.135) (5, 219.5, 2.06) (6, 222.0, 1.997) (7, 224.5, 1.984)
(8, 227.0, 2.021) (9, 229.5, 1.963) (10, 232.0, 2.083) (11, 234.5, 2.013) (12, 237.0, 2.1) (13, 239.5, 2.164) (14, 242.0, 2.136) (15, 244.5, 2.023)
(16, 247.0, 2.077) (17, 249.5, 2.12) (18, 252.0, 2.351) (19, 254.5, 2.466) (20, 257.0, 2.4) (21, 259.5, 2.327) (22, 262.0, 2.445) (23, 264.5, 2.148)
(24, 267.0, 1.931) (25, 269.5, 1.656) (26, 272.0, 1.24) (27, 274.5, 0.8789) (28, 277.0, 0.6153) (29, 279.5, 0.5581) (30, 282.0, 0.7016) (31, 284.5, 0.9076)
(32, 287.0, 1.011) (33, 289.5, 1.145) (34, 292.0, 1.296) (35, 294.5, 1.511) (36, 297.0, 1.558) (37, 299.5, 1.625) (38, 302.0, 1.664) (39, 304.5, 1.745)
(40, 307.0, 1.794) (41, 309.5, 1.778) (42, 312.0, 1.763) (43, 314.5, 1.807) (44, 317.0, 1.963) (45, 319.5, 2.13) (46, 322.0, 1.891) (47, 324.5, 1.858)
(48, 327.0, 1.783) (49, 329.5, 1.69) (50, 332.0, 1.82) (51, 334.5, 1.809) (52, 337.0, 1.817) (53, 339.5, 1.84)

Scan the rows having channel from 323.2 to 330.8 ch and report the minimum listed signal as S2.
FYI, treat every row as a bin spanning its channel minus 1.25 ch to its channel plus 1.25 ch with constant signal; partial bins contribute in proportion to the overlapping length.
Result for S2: 1.69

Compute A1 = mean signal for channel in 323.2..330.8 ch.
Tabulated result 1.78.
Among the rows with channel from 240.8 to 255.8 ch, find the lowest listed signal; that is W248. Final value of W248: 2.023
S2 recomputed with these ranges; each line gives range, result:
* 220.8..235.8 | 1.963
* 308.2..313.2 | 1.763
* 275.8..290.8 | 0.5581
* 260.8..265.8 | 2.148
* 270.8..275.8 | 0.8789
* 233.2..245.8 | 2.013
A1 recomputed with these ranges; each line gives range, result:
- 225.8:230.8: 1.99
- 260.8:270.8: 2.04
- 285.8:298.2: 1.3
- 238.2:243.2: 2.15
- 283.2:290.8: 1.02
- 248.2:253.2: 2.23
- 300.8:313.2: 1.75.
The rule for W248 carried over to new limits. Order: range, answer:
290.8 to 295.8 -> 1.296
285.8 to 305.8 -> 1.011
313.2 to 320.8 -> 1.807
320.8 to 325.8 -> 1.858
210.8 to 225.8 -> 1.984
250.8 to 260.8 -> 2.327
